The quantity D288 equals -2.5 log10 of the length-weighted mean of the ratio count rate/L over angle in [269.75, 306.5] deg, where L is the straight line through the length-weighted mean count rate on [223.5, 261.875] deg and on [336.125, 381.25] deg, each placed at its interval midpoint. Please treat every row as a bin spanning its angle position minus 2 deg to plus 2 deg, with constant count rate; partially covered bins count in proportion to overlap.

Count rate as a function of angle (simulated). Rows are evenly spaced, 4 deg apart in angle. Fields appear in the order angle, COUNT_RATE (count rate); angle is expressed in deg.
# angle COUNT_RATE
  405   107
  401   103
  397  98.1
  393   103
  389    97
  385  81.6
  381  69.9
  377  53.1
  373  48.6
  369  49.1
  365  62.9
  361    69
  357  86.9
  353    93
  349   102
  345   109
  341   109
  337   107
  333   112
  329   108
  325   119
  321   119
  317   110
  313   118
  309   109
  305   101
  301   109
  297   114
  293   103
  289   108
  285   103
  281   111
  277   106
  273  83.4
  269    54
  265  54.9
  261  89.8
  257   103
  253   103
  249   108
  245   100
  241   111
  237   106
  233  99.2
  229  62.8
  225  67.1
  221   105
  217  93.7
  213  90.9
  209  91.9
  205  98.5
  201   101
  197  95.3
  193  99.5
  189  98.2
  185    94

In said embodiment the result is -0.15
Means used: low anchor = 95.5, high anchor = 79.7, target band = 103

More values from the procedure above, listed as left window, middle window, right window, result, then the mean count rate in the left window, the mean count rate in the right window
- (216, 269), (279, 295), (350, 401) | -0.222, 91.1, 77.6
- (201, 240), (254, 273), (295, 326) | 0.286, 91.6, 112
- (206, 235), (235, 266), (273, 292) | -0.033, 87.6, 104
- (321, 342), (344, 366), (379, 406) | 0.203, 112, 93.8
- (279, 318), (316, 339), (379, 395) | -0.109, 109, 87.9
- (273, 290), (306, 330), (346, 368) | -0.210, 104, 82.4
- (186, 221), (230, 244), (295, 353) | -0.018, 96.6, 110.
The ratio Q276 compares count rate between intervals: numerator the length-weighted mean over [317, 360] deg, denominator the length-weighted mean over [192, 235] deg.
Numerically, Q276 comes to 1.2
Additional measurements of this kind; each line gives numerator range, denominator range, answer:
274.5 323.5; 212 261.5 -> 1.14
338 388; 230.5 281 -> 0.84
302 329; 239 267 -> 1.17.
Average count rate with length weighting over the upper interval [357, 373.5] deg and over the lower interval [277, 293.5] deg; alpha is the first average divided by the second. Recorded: 0.6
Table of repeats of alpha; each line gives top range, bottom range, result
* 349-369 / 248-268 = 0.87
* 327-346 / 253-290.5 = 1.20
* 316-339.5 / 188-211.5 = 1.16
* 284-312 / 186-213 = 1.11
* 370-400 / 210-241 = 0.87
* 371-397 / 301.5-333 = 0.69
